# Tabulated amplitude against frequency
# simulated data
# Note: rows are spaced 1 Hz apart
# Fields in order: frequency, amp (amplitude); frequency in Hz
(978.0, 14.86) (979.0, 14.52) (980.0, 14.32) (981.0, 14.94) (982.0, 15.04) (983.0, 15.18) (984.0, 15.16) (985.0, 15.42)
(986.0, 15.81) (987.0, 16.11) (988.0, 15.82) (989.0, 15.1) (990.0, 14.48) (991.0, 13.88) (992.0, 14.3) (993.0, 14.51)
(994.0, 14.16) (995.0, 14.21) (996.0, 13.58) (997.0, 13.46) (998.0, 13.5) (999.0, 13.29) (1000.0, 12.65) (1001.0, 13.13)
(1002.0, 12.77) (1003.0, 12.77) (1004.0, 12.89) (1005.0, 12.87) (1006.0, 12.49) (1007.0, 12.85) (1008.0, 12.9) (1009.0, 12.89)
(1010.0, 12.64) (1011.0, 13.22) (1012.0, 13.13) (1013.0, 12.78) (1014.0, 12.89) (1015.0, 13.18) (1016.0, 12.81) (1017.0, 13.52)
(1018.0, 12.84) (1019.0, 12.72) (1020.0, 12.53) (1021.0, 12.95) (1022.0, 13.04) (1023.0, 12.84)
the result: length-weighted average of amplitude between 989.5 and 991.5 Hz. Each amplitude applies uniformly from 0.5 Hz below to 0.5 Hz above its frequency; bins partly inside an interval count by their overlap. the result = 14.2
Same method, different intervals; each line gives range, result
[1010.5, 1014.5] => 13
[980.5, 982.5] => 15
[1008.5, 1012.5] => 13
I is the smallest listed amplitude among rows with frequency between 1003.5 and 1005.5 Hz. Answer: 12.87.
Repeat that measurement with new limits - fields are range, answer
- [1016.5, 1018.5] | 12.84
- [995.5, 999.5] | 13.29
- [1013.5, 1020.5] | 12.53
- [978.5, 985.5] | 14.32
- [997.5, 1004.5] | 12.65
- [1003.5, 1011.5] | 12.49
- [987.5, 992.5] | 13.88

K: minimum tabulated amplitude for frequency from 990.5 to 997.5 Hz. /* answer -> 13.46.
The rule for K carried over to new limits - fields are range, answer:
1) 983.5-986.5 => 15.16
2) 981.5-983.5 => 15.04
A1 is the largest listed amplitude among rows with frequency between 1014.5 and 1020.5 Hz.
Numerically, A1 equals 13.52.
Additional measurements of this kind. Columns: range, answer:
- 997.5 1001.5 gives 13.5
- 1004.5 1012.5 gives 13.22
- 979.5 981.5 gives 14.94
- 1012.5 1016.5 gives 13.18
